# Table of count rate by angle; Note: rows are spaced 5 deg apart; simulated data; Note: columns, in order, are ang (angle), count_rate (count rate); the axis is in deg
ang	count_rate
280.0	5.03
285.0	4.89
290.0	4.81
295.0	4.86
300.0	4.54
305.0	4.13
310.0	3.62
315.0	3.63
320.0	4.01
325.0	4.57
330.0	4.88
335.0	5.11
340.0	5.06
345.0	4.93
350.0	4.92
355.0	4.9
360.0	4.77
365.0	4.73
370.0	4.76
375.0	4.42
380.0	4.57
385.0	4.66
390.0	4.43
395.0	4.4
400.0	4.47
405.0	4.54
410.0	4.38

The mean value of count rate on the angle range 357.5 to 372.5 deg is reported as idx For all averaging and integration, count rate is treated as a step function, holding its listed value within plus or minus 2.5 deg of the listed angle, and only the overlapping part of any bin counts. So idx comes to 4.75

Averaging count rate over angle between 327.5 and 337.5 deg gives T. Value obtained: 5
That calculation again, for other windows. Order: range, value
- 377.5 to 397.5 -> 4.52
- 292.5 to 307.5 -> 4.51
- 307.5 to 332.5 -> 4.14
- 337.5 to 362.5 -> 4.92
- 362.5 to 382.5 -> 4.62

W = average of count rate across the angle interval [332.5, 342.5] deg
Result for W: 5.08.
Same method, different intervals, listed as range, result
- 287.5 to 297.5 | 4.83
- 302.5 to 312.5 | 3.88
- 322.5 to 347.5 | 4.91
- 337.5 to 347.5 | 4.99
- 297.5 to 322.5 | 3.99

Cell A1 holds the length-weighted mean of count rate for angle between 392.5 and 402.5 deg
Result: 4.43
